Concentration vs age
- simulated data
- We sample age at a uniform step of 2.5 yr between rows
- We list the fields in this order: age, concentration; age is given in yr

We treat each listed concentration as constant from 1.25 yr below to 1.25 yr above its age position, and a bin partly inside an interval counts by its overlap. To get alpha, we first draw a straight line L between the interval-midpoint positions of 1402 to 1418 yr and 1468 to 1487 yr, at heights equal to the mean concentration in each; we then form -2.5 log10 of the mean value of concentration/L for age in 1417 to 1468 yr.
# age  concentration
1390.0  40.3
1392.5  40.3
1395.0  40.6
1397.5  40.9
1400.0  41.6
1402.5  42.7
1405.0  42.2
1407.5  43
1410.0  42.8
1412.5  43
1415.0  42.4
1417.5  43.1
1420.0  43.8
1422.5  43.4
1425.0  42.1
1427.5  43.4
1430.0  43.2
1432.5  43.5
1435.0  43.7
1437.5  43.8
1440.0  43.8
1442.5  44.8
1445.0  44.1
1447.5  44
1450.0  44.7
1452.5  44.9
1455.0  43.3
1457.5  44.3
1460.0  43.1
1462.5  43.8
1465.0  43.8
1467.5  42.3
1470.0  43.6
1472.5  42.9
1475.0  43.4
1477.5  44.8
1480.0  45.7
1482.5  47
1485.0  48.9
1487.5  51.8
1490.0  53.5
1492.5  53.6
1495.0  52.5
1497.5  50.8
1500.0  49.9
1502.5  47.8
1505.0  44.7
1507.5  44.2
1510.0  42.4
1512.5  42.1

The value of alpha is 0.007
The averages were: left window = 42.7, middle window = 43.7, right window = 45.3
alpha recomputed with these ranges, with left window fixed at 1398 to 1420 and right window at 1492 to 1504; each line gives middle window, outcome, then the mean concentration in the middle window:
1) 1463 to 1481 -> 0.107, 43.8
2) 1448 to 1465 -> 0.069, 44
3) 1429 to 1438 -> 0.031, 43.5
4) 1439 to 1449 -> 0.038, 44.2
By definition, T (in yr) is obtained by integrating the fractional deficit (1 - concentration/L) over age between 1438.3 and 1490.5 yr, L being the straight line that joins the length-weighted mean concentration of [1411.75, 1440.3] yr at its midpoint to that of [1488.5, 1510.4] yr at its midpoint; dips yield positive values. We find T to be 1.5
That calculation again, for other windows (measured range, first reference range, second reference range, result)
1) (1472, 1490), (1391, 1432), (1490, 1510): 0.2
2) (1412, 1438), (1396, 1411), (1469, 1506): 0.3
